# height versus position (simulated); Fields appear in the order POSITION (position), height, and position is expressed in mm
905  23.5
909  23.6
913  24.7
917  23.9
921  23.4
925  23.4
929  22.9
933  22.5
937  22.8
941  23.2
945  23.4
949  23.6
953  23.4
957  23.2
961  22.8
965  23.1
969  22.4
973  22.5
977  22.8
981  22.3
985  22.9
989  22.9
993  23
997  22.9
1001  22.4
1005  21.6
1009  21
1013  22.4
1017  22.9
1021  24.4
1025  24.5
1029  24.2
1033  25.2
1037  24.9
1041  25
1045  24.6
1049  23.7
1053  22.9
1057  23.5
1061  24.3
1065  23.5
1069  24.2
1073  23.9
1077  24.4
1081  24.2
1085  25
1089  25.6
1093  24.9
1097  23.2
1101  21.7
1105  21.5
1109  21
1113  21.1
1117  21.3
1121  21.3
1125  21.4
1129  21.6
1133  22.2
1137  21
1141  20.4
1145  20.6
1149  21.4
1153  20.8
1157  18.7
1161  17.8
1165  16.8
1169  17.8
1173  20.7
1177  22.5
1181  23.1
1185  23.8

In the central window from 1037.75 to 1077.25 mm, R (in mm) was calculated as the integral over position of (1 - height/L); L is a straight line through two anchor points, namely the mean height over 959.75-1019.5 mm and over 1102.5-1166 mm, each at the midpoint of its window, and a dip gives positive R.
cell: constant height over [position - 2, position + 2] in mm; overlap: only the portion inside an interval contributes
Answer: -4.33 mm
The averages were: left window 22.5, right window 20.6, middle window 24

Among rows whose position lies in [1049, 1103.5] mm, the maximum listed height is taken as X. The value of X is 25.6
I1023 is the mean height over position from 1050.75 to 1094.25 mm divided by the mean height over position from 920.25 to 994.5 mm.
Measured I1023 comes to 1.1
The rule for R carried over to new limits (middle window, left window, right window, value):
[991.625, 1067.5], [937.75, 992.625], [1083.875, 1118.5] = -2.2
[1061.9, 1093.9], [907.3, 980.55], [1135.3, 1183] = -4.8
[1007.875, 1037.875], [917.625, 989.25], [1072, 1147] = -1.3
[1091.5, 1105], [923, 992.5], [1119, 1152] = -0.8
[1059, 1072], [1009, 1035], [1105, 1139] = -0.7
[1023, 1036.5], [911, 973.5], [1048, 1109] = -0.7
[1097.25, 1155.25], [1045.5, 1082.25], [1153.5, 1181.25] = -0.2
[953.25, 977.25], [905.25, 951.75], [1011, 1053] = 0.8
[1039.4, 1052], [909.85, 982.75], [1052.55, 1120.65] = -0.6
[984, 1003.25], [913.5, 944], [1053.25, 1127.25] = 0.3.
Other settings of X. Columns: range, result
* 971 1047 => 25.2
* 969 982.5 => 22.8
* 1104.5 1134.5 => 22.2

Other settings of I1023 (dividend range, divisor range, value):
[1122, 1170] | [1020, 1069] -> 0.83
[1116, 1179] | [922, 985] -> 0.89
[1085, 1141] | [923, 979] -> 0.96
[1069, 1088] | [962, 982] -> 1.08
